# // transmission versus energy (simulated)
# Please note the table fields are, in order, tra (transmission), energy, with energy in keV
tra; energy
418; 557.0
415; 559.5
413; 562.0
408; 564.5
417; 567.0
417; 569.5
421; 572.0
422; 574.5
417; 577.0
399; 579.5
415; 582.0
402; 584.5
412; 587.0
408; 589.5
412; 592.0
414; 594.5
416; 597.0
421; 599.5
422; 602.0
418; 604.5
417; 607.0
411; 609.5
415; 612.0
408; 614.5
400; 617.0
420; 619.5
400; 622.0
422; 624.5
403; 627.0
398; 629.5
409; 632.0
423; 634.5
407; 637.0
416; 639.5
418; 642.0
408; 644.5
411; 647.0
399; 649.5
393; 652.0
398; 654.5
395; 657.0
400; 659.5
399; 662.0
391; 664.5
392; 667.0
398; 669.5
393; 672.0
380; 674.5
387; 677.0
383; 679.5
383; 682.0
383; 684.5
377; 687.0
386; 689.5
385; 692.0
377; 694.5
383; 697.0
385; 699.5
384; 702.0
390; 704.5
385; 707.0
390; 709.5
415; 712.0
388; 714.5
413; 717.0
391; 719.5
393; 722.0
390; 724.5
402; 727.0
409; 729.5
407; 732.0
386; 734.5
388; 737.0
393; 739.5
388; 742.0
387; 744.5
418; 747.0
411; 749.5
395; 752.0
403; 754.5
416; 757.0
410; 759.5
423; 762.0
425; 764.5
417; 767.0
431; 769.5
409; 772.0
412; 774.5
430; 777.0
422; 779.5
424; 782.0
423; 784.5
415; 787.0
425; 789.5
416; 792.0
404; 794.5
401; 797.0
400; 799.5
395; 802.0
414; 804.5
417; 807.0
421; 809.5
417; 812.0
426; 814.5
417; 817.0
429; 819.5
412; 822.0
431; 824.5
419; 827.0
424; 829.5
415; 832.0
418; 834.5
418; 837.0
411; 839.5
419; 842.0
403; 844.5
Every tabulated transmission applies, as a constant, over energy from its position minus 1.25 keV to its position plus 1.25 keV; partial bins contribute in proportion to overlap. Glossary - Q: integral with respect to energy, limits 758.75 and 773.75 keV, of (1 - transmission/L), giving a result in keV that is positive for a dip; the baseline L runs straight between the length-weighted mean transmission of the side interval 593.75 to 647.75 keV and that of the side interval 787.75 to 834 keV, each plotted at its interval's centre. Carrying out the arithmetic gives -0.15 keV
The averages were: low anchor 413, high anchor 416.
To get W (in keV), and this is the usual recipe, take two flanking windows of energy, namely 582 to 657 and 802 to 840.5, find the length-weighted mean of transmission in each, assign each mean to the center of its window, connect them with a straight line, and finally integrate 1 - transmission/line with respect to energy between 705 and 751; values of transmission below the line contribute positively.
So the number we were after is 1.9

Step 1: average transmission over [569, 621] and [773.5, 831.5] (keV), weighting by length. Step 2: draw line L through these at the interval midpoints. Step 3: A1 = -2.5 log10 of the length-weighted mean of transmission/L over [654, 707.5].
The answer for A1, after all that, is 0.07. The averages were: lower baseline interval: 414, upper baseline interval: 417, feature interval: 388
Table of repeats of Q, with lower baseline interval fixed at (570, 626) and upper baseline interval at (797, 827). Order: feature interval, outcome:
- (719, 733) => 0.5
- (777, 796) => -0.2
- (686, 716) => 2.0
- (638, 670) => 1.0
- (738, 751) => 0.5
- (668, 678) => 0.6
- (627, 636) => 0.1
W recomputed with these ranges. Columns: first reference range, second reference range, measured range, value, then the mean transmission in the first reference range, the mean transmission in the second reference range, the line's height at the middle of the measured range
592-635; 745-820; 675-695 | 1.5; 413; 415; 414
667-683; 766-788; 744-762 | 0.2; 388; 420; 413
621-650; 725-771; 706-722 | 0.4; 410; 406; 407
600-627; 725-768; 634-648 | -0.1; 413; 404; 411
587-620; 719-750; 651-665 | 0.4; 414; 397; 407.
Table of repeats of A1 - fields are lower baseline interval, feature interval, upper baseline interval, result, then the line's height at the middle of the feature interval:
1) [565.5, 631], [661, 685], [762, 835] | 0.07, 414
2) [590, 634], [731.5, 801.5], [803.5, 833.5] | 0.02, 418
